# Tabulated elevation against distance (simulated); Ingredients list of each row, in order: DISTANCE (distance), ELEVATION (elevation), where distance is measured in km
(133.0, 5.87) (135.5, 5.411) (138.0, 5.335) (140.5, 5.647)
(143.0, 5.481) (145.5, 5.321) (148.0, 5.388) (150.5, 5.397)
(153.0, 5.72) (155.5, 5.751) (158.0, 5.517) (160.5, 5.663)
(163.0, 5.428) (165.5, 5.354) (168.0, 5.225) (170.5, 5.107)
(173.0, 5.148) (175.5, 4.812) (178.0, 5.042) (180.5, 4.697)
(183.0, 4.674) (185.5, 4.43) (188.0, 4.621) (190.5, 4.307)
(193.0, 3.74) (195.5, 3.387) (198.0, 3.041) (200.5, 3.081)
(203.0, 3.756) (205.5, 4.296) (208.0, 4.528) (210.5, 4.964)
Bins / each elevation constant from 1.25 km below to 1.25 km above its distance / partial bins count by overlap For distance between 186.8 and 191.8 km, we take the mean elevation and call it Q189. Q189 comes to 4.46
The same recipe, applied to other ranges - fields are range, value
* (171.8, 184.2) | 4.87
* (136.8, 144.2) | 5.49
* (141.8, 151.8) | 5.4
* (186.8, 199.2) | 3.82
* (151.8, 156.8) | 5.73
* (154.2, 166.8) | 5.54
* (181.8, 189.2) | 4.57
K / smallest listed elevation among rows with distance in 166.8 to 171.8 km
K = 5.107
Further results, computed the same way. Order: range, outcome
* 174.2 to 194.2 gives 3.74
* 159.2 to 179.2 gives 4.812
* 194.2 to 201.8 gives 3.041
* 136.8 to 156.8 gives 5.321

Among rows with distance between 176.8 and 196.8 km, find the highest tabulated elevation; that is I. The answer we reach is 5.042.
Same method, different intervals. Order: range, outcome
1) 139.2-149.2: 5.647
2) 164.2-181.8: 5.354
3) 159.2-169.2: 5.663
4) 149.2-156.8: 5.751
